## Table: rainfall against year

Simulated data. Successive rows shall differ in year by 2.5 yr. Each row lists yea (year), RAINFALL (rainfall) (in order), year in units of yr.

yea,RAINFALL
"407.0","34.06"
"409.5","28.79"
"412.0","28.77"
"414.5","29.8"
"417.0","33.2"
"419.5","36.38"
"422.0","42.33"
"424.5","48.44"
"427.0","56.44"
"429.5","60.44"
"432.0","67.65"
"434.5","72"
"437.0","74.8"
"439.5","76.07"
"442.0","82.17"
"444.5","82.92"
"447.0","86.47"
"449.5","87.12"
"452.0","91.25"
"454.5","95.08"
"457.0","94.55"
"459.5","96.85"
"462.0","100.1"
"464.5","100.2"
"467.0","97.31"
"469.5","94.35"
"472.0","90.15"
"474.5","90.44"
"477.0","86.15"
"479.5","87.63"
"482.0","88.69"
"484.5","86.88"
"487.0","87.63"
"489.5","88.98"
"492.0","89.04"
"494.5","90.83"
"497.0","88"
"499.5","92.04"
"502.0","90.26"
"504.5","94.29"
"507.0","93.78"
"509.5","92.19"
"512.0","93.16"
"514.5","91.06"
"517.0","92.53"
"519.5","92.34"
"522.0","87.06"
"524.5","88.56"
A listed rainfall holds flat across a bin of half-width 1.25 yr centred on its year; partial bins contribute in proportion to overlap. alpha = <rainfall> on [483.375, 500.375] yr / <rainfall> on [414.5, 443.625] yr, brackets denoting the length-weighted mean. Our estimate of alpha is 1.53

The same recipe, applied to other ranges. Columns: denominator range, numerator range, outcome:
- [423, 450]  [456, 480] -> 1.31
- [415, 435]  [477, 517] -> 1.79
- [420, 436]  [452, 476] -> 1.66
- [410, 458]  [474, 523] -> 1.39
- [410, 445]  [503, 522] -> 1.67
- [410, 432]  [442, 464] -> 2.13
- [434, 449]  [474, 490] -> 1.10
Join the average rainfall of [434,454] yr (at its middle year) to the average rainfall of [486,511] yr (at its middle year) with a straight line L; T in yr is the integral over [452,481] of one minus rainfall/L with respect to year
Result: -2.7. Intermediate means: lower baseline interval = 82.5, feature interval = 93.7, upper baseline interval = 90.8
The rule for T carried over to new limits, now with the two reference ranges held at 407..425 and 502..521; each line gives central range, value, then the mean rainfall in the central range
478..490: -1.9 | 87.9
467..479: -3.8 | 90.8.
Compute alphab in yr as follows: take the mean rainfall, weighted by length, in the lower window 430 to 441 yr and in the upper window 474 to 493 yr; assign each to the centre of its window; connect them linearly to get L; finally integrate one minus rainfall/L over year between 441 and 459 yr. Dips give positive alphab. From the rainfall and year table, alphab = -2.8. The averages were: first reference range 72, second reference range 88.1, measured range 88.9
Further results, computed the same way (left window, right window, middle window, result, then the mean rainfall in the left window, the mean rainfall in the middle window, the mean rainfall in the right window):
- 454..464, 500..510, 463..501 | 1.7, 97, 90.6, 92.6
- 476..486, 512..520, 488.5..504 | -0.1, 87.4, 90.1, 92.1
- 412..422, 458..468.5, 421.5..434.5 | -2.1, 33.7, 57.4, 98.4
